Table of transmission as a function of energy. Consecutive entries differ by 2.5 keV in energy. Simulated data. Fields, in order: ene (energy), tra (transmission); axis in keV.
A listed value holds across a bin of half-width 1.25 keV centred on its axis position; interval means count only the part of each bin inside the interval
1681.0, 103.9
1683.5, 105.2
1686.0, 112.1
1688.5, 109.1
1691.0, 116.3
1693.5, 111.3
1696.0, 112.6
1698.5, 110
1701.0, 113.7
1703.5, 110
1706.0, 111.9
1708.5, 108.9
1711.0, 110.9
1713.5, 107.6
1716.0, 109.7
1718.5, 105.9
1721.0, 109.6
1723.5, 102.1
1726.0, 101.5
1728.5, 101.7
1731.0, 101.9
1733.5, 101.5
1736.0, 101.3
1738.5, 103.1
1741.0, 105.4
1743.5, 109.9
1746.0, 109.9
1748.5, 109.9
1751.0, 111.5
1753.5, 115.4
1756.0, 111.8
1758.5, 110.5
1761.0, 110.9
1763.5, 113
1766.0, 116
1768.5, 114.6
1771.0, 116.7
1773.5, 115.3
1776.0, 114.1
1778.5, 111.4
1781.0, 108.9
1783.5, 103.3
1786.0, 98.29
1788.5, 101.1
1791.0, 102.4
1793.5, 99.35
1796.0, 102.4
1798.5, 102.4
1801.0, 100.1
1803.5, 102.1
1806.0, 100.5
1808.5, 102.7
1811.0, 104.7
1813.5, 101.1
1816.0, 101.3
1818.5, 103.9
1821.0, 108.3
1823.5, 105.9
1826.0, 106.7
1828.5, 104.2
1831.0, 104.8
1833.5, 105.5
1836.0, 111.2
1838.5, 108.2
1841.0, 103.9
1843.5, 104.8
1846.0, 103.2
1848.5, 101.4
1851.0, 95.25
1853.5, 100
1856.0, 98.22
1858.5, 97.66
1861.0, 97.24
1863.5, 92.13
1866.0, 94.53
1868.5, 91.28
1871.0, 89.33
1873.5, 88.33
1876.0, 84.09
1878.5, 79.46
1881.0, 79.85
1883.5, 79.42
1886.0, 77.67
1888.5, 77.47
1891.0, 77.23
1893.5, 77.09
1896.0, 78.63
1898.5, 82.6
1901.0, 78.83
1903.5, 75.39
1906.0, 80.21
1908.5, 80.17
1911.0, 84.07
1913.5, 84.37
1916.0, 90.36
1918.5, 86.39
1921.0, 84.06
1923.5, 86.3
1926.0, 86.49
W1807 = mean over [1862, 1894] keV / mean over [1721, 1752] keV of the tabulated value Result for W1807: 0.80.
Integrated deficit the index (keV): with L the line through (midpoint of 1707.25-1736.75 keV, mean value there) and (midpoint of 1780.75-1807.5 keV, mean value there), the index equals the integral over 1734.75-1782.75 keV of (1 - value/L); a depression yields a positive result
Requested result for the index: -3.5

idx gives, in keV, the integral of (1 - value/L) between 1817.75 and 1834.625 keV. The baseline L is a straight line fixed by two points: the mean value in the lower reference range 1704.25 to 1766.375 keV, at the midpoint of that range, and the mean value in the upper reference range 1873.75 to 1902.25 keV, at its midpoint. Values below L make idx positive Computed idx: -2.7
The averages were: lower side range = 108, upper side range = 79.6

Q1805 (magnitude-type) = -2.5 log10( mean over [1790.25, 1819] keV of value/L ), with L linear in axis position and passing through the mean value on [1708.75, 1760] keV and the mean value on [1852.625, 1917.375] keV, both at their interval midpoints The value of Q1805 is -0.05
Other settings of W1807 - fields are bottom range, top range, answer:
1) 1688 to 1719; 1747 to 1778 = 1.02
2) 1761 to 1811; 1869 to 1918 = 0.76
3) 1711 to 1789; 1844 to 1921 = 0.80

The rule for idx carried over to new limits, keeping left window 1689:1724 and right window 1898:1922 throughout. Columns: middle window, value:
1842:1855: -1.42 keV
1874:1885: 0.71 keV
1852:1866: -1.13 keV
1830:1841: -1.71 keV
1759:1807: -3.46 keV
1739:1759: -1.12 keV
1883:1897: 1.23 keV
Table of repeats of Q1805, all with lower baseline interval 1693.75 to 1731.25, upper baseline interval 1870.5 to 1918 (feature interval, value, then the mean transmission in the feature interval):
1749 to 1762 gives -0.10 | 112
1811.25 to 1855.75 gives -0.15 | 104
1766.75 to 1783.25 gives -0.14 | 113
